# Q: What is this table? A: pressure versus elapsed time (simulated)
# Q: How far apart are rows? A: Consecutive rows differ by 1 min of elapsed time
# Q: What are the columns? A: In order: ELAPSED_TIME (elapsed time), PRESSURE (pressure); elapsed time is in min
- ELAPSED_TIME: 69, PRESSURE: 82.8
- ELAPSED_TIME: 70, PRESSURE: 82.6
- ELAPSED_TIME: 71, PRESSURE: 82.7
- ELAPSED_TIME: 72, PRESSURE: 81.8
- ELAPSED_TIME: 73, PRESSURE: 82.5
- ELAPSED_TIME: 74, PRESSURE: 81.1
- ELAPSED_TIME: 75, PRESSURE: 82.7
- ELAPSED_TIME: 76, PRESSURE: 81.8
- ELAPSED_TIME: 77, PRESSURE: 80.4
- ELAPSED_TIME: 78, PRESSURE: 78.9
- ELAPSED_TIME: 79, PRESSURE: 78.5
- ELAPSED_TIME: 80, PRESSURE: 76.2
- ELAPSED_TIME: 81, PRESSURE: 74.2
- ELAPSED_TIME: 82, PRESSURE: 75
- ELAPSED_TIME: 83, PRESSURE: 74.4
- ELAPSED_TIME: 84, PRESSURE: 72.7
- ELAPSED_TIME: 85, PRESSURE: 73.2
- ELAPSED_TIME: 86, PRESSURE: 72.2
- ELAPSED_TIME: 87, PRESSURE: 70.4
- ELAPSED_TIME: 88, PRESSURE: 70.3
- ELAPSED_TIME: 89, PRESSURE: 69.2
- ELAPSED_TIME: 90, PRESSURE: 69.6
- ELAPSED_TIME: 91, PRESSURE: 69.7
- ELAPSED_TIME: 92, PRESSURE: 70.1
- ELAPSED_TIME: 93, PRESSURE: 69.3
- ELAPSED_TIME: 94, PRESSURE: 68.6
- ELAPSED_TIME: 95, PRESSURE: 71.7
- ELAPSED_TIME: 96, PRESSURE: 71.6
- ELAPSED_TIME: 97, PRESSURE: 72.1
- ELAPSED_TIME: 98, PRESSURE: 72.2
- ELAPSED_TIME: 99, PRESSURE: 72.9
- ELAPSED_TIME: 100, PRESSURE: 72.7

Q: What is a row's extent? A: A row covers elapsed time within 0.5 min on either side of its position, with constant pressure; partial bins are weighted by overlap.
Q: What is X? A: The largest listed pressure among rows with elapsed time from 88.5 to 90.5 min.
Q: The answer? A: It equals 69.6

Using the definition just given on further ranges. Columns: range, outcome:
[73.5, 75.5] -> 82.7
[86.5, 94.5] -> 70.4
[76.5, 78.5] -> 80.4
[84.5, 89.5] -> 73.2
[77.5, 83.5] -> 78.9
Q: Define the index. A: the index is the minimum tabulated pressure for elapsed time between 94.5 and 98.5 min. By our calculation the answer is 71.6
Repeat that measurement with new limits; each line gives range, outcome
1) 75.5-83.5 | 74.2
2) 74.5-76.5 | 81.8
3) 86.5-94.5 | 68.6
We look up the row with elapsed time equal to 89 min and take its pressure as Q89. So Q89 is 69.2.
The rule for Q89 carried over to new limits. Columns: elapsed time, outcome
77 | 80.4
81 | 74.2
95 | 71.7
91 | 69.7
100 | 72.7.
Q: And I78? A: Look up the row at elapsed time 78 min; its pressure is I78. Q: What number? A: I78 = 78.9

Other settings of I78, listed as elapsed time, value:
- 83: 74.4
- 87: 70.4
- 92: 70.1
